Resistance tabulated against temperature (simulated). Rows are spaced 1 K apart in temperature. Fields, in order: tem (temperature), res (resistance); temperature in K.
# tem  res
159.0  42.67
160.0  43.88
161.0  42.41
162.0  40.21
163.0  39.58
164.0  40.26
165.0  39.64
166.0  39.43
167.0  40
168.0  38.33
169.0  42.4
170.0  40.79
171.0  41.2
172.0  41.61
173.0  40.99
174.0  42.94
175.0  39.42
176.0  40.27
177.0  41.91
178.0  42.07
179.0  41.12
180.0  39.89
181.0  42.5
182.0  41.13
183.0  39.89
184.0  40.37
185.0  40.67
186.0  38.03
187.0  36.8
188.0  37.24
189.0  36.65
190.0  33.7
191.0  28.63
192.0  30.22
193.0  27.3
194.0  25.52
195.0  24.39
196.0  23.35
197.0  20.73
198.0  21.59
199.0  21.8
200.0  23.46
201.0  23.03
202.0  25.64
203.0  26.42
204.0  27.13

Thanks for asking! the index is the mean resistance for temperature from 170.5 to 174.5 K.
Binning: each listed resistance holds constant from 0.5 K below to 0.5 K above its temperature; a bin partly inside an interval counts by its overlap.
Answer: 41.7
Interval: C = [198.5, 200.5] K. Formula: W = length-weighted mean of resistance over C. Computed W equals 22.6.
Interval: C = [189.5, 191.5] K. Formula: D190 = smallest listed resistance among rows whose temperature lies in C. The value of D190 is 28.63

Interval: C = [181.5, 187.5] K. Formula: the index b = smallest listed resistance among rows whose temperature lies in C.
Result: 36.8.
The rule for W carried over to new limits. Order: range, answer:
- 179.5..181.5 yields 41.2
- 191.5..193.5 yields 28.8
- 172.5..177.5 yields 41.1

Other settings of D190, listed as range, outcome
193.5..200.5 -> 20.73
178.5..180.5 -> 39.89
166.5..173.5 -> 38.33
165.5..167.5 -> 39.43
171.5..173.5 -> 40.99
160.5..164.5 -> 39.58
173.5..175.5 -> 39.42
